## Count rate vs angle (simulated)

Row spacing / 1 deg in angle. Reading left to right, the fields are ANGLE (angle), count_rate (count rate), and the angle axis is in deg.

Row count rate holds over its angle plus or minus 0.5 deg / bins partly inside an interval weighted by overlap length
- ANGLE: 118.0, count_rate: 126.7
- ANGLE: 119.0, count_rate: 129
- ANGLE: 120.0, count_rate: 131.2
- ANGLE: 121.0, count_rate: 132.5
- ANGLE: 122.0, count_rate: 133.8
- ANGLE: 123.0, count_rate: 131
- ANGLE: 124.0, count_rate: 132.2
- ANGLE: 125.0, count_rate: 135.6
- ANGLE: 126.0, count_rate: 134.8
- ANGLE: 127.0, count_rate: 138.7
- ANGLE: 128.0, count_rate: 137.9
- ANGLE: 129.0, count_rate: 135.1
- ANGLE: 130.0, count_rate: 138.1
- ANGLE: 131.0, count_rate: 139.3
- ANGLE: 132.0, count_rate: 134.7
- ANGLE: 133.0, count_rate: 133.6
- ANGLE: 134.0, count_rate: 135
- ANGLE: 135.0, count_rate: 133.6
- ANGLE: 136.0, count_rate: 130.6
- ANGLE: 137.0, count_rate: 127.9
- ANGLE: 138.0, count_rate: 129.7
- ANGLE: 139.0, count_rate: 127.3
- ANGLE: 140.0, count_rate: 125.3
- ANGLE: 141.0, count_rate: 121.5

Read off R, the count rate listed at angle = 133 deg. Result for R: 133.6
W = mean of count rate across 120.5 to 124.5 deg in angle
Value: 132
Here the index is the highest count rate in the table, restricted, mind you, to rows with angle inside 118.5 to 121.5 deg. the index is 132.5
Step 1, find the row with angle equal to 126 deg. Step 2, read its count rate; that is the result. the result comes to 134.8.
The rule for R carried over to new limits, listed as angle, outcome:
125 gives 135.6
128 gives 137.9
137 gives 127.9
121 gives 132.5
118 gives 126.7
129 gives 135.1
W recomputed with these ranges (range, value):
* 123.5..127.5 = 135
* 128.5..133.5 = 136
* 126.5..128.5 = 138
